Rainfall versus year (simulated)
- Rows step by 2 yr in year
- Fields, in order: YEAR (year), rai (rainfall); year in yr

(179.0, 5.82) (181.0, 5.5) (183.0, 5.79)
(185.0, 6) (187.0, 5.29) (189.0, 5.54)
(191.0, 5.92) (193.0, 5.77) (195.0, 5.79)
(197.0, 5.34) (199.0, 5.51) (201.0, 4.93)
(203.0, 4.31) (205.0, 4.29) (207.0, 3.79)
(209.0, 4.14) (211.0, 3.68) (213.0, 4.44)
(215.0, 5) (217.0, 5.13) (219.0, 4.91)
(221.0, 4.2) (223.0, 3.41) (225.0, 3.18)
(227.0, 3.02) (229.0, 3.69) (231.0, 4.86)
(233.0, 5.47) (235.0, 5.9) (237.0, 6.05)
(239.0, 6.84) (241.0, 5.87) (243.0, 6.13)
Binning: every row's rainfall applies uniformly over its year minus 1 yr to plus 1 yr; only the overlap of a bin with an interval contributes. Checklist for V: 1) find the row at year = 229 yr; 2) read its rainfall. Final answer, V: 3.69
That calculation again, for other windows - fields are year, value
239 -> 6.84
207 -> 3.79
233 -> 5.47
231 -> 4.86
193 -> 5.77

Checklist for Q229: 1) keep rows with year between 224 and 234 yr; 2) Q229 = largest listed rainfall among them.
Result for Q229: 5.47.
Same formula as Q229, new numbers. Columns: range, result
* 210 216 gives 5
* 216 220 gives 5.13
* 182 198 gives 6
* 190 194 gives 5.92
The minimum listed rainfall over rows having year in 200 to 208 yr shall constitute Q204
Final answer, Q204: 3.79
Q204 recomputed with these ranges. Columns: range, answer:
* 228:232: 3.69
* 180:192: 5.29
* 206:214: 3.68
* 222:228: 3.02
